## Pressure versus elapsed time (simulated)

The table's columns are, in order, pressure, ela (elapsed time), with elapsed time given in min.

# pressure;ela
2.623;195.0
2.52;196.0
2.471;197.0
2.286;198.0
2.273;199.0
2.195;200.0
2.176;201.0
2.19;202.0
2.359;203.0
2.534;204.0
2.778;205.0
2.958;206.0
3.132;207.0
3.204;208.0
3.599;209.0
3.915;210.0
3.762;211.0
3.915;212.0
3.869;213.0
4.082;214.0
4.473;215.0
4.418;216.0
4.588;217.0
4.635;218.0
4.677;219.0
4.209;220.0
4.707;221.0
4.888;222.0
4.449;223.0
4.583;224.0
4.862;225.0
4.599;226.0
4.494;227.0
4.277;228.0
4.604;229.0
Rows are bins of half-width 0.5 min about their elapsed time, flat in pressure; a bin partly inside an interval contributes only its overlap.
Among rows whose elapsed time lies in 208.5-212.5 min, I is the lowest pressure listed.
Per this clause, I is 3.599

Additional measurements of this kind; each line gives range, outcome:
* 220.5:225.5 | 4.449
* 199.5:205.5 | 2.176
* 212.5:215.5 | 3.869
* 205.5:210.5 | 2.958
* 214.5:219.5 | 4.418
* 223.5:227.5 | 4.494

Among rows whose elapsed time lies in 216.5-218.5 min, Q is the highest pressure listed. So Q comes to 4.635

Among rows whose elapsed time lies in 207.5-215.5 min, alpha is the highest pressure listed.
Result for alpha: 4.473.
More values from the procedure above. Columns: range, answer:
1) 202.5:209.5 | 3.599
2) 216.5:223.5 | 4.888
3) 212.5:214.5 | 4.082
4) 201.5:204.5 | 2.534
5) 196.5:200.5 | 2.471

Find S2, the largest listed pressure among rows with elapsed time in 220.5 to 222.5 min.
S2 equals 4.888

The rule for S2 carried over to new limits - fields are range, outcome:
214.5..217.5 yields 4.588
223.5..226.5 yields 4.862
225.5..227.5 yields 4.599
